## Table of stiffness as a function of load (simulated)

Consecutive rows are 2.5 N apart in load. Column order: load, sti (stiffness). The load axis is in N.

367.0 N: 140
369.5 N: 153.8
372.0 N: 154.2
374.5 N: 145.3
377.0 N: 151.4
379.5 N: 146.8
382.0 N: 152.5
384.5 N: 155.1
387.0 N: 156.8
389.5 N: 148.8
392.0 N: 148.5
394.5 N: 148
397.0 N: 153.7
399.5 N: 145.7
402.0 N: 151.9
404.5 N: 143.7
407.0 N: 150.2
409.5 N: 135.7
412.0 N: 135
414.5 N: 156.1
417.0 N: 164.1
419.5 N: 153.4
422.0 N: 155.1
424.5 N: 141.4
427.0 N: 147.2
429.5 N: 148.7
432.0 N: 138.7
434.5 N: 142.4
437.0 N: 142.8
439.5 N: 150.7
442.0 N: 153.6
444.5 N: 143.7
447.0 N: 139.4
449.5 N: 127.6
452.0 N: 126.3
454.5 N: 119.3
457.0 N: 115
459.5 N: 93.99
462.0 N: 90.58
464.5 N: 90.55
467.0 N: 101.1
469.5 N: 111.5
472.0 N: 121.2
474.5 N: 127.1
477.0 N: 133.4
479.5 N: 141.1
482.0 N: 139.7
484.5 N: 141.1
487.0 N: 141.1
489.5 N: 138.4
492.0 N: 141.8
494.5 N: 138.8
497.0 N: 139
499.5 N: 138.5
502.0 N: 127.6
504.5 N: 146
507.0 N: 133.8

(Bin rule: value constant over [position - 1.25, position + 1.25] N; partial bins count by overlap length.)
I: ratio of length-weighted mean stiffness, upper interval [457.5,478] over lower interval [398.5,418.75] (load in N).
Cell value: 0.73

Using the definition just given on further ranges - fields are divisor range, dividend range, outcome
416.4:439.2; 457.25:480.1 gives 0.75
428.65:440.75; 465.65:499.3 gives 0.91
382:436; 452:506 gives 0.85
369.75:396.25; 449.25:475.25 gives 0.73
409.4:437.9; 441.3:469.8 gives 0.80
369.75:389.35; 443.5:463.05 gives 0.79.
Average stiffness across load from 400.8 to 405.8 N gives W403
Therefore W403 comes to 148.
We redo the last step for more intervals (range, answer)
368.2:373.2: 154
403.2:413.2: 141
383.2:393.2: 152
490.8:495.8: 140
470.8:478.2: 127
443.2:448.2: 142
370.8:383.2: 150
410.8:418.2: 152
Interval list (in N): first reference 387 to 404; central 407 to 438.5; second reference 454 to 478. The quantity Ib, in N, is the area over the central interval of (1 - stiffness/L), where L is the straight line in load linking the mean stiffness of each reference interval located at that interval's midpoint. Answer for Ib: -3.0 N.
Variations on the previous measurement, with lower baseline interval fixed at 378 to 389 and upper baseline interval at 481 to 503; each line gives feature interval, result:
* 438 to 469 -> 4.9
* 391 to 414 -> 0.6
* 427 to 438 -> 0.2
